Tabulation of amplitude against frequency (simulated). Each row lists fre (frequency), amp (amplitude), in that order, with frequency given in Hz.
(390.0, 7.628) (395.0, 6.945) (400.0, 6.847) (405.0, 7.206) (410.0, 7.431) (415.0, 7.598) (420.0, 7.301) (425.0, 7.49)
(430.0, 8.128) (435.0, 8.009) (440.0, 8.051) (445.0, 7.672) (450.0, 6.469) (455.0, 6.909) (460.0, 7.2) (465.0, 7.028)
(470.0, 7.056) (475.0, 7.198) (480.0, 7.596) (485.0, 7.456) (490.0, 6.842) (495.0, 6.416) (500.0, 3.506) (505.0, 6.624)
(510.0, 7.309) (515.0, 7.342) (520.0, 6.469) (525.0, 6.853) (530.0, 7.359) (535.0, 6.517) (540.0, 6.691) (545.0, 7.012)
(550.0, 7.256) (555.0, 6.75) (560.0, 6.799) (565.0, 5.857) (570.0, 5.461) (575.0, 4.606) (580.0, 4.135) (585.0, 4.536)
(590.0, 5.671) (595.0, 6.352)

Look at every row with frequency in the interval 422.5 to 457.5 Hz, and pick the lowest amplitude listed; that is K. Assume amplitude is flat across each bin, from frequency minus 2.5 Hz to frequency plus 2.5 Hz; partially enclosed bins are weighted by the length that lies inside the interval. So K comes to 6.469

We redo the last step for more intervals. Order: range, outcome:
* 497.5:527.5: 3.506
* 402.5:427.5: 7.206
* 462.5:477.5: 7.028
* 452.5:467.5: 6.909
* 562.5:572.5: 5.461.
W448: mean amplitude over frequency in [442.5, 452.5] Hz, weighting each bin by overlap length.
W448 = 7.07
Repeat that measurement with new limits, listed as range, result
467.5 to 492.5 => 7.23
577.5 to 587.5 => 4.34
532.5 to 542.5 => 6.6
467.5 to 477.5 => 7.13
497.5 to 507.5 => 5.06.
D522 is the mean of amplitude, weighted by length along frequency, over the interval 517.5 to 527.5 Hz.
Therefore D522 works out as 6.66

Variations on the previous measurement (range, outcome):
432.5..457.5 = 7.42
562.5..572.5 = 5.66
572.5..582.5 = 4.37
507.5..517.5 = 7.33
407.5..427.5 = 7.46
